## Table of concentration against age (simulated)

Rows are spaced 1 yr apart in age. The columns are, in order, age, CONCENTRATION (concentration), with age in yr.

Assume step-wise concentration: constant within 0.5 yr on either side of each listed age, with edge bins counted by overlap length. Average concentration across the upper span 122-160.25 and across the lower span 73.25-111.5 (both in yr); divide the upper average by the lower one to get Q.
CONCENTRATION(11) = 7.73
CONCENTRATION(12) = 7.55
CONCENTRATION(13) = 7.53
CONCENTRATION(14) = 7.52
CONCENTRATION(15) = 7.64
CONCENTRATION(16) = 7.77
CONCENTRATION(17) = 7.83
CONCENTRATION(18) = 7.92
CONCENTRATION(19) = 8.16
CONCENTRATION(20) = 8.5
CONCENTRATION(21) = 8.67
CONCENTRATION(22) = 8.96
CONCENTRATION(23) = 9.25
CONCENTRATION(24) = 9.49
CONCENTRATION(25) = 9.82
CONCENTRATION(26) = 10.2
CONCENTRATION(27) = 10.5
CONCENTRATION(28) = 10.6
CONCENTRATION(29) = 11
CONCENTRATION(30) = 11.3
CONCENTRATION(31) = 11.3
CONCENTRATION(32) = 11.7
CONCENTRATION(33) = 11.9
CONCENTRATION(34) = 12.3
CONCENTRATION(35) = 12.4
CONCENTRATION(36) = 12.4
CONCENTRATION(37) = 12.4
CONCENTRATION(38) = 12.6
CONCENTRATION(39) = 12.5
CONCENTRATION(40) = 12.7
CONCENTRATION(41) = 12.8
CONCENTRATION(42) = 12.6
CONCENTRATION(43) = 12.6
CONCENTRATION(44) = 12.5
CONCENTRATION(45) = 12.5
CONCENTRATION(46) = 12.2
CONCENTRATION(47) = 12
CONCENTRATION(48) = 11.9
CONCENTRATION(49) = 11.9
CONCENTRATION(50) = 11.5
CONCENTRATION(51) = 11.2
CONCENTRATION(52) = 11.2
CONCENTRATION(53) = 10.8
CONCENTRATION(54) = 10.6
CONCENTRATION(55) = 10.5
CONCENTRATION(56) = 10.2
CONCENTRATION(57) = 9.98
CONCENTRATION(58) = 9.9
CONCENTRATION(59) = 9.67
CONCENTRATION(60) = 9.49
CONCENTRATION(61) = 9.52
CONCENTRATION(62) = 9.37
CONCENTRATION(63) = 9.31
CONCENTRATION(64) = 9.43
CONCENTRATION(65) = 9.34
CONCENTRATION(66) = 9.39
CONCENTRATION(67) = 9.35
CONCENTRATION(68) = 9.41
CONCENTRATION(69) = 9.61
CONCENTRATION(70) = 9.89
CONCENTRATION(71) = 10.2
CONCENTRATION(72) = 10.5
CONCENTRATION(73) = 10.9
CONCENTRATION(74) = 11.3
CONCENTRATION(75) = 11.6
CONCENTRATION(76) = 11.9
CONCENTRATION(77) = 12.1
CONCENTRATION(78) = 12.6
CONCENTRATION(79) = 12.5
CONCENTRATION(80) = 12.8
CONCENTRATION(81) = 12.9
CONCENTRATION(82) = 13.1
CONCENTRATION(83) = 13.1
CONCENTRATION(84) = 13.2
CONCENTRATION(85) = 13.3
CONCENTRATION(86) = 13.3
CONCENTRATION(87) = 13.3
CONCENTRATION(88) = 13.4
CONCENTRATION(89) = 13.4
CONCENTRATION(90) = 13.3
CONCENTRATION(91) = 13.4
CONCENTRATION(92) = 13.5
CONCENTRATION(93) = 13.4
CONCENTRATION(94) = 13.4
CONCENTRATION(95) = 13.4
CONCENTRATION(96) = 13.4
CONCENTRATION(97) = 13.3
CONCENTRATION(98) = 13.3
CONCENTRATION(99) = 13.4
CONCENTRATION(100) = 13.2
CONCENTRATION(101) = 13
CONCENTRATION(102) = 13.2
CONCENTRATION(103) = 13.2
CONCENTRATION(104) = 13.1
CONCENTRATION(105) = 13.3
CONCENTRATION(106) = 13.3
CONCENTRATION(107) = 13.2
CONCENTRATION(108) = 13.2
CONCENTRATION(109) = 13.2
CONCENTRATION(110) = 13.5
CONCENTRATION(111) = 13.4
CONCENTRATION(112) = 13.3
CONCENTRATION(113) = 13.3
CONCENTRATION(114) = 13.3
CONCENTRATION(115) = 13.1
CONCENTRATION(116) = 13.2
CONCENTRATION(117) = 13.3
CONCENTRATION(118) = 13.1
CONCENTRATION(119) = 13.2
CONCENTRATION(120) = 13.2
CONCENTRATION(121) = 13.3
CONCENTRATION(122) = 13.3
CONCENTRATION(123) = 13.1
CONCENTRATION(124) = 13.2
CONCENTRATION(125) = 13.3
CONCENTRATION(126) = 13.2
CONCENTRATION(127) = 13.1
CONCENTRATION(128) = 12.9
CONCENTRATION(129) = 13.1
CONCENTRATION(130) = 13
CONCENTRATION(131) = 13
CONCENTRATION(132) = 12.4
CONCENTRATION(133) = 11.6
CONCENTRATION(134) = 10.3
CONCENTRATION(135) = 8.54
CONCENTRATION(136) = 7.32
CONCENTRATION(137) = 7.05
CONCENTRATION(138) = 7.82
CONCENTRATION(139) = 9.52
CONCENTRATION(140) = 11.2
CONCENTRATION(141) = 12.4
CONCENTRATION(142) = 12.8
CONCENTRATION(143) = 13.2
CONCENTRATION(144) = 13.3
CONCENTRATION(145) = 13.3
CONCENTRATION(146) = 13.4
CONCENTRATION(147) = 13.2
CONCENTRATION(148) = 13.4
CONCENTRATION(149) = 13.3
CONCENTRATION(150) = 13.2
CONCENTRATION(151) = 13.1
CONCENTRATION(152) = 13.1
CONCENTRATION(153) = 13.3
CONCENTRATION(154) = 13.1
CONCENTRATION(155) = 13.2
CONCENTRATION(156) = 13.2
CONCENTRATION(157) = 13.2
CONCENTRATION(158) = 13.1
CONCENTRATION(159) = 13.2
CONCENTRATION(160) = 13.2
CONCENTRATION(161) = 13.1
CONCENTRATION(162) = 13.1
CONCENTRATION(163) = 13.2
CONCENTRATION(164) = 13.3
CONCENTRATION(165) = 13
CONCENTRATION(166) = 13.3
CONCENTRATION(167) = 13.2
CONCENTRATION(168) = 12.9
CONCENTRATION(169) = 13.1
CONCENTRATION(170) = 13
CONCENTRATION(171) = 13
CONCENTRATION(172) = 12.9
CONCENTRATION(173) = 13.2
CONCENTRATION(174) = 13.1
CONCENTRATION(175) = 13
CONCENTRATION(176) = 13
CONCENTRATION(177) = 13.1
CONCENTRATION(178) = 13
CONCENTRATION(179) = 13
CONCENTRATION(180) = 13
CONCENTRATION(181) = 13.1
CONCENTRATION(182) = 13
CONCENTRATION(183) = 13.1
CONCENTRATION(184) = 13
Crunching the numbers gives 0.94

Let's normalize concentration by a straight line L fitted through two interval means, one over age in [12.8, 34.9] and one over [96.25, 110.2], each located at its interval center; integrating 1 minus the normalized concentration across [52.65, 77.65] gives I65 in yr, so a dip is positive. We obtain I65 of 2.9 yr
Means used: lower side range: 9.62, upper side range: 13.2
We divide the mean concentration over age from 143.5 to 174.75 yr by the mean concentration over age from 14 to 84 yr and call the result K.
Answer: 1.22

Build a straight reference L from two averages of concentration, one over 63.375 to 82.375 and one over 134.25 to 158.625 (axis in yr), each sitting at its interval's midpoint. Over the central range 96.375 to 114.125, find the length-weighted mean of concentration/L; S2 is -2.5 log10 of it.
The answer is -0.16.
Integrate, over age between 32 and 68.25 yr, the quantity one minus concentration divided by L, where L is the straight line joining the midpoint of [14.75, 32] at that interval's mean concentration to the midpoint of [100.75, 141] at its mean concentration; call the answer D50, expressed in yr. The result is -3.3 yr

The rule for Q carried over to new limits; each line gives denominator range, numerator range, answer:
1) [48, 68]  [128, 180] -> 1.23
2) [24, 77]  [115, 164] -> 1.13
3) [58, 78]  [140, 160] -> 1.29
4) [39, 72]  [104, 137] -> 1.17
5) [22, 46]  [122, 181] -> 1.09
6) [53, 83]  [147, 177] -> 1.23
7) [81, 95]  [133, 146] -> 0.81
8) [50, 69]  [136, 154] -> 1.21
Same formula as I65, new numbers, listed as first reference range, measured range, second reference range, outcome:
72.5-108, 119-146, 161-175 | 2.33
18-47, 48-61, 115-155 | 0.94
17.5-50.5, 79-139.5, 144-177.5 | -1.84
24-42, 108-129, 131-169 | -1.92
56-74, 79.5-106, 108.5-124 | -3.68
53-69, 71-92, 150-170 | -4.24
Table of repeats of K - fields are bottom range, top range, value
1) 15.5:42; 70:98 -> 1.19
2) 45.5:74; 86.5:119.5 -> 1.28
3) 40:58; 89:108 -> 1.15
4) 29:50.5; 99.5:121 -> 1.09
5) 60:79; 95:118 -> 1.28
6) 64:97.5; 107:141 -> 1.01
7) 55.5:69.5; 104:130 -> 1.38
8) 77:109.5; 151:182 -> 0.99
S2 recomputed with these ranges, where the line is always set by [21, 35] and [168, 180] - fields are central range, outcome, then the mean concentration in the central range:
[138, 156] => -0.01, 12.7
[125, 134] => -0.03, 12.7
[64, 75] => 0.13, 10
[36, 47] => -0.15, 12.5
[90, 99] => -0.14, 13.4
